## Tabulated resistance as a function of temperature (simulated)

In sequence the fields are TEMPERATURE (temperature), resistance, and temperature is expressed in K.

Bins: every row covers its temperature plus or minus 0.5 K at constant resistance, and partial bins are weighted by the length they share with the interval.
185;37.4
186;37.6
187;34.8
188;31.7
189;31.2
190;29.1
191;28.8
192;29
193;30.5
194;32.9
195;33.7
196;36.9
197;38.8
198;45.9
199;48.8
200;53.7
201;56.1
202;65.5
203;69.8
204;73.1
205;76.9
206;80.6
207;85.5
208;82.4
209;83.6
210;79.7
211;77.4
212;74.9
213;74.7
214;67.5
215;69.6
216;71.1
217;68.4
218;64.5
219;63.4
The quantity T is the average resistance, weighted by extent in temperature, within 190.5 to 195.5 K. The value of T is 31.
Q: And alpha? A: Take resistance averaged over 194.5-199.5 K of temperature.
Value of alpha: 40.8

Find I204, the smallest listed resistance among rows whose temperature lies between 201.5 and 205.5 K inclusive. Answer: 65.5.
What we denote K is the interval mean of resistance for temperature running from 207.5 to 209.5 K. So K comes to 83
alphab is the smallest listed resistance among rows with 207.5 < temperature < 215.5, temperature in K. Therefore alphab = 67.5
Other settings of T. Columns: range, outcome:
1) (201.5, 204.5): 69.5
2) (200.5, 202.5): 60.8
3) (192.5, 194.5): 31.7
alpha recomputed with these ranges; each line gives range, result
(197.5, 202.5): 54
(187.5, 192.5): 30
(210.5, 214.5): 73.6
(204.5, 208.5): 81.3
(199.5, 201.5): 54.9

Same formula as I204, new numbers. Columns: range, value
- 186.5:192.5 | 28.8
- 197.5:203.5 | 45.9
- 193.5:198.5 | 32.9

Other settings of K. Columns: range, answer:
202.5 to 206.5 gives 75.1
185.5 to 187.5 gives 36.2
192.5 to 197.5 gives 34.6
